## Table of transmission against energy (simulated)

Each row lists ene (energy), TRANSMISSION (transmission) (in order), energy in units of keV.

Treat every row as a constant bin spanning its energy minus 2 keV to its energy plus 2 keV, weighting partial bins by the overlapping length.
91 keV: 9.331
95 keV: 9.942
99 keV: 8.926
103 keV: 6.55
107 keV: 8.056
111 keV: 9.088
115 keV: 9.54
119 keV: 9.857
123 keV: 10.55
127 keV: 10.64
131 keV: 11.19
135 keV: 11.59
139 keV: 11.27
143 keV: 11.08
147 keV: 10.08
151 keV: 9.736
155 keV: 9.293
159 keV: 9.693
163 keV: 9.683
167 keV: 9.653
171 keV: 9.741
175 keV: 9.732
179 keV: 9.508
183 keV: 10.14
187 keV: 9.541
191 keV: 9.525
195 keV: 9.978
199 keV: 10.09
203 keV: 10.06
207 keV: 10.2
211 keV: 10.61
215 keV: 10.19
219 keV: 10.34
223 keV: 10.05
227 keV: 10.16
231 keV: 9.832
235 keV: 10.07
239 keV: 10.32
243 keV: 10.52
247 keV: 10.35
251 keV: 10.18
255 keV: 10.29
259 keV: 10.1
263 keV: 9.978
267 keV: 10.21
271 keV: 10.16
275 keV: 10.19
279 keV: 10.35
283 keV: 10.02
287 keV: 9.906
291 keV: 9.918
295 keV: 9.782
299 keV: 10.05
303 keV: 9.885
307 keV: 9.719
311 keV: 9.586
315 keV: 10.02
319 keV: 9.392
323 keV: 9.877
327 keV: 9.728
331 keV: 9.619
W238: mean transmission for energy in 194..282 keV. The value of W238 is 10.2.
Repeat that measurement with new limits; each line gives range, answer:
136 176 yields 10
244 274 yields 10.2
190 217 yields 10.1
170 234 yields 9.99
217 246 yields 10.2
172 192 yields 9.7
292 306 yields 9.89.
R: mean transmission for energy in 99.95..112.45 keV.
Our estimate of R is 7.93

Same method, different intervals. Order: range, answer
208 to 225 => 10.3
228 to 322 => 10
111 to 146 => 10.6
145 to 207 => 9.78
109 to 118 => 9.37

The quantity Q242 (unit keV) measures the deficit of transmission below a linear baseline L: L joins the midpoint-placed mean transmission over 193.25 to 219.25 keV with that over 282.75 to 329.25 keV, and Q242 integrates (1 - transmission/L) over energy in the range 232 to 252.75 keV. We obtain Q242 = -0.42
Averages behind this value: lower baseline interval 10.2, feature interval 10.3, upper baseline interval 9.82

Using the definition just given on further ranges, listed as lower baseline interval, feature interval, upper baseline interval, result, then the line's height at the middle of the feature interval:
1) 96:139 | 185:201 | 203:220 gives 0.63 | 10.2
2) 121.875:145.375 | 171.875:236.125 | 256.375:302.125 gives 3.49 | 10.6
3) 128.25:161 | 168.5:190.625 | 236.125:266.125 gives 1.48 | 10.4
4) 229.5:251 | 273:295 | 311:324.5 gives -0.23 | 9.95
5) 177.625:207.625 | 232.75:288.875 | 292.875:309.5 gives -1.87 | 9.86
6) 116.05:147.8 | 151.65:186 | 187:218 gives 2.38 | 10.4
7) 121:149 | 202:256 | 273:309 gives 0.64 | 10.4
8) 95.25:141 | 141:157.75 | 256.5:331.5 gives -0.42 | 9.79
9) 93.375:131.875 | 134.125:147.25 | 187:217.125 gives -2.04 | 9.59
